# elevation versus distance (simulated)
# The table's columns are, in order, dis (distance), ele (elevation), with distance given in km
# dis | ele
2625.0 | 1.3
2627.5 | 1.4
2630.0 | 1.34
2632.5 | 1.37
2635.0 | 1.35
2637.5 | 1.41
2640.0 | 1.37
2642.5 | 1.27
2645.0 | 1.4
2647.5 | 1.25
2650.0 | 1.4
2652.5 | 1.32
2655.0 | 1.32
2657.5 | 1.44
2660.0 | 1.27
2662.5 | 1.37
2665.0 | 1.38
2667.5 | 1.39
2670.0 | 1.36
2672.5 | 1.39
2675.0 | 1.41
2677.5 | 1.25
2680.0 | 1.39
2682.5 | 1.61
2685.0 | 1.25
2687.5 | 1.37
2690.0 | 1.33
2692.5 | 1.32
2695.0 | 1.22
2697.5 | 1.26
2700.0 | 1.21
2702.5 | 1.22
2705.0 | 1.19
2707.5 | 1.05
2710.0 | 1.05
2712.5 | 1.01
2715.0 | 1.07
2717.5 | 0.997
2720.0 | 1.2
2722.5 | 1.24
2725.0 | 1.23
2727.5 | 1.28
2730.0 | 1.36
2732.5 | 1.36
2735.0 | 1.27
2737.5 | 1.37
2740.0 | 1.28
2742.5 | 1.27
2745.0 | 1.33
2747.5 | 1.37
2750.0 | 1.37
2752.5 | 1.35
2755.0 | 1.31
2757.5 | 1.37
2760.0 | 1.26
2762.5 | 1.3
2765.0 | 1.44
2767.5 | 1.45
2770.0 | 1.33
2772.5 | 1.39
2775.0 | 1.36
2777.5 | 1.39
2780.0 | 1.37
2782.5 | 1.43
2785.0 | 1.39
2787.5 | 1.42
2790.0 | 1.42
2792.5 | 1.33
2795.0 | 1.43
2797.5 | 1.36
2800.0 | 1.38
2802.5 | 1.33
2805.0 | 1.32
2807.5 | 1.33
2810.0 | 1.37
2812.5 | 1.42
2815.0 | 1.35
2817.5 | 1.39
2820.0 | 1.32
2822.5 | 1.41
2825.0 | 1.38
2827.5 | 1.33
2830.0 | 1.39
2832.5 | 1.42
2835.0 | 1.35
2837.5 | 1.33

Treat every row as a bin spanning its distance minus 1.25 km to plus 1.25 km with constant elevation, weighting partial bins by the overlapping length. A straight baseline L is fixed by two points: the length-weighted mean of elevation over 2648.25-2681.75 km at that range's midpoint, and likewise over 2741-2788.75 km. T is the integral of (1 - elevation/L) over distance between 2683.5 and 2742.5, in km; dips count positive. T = 5.9 km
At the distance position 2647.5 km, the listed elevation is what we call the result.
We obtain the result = 1.25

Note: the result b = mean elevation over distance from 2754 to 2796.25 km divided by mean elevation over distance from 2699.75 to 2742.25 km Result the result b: 1.15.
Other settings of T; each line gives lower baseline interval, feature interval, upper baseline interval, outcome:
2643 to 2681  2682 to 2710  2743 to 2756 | 1.9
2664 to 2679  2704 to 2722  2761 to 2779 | 3.7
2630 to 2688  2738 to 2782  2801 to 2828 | 0.3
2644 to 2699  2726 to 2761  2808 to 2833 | 1.0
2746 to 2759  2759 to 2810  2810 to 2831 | -0.4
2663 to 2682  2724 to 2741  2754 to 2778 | 0.7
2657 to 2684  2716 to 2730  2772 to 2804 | 1.8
